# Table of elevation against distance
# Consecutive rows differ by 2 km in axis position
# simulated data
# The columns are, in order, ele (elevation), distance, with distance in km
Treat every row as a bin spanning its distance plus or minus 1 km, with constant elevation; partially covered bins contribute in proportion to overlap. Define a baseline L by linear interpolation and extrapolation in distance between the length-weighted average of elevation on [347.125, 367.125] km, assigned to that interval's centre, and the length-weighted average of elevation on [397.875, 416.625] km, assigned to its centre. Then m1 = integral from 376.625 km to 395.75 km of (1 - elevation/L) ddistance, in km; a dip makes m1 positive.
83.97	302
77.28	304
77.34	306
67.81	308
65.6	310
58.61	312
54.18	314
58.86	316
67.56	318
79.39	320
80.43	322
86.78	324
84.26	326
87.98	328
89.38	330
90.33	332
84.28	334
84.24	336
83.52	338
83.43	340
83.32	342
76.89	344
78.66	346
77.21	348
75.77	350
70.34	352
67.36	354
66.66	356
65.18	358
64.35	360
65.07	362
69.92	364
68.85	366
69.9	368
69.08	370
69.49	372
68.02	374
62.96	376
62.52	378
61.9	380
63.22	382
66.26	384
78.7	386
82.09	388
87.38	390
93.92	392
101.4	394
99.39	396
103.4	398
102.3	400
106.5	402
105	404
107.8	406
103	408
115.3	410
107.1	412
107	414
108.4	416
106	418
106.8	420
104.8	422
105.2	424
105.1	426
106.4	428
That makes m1 2.8 km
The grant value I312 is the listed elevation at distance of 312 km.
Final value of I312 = 58.61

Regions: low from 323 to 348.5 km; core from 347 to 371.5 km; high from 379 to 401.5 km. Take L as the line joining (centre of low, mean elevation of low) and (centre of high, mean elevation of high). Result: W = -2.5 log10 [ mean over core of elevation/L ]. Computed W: 0.22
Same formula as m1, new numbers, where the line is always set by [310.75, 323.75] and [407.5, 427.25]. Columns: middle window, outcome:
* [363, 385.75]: 5.8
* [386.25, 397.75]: 0.5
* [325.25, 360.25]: -0.8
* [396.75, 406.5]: -0.4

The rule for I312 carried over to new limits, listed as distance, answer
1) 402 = 106.5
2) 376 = 62.96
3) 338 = 83.52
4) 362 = 65.07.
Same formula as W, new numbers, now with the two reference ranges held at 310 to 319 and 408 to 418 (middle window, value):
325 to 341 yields -0.233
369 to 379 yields 0.322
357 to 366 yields 0.247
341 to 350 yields -0.044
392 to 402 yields -0.007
